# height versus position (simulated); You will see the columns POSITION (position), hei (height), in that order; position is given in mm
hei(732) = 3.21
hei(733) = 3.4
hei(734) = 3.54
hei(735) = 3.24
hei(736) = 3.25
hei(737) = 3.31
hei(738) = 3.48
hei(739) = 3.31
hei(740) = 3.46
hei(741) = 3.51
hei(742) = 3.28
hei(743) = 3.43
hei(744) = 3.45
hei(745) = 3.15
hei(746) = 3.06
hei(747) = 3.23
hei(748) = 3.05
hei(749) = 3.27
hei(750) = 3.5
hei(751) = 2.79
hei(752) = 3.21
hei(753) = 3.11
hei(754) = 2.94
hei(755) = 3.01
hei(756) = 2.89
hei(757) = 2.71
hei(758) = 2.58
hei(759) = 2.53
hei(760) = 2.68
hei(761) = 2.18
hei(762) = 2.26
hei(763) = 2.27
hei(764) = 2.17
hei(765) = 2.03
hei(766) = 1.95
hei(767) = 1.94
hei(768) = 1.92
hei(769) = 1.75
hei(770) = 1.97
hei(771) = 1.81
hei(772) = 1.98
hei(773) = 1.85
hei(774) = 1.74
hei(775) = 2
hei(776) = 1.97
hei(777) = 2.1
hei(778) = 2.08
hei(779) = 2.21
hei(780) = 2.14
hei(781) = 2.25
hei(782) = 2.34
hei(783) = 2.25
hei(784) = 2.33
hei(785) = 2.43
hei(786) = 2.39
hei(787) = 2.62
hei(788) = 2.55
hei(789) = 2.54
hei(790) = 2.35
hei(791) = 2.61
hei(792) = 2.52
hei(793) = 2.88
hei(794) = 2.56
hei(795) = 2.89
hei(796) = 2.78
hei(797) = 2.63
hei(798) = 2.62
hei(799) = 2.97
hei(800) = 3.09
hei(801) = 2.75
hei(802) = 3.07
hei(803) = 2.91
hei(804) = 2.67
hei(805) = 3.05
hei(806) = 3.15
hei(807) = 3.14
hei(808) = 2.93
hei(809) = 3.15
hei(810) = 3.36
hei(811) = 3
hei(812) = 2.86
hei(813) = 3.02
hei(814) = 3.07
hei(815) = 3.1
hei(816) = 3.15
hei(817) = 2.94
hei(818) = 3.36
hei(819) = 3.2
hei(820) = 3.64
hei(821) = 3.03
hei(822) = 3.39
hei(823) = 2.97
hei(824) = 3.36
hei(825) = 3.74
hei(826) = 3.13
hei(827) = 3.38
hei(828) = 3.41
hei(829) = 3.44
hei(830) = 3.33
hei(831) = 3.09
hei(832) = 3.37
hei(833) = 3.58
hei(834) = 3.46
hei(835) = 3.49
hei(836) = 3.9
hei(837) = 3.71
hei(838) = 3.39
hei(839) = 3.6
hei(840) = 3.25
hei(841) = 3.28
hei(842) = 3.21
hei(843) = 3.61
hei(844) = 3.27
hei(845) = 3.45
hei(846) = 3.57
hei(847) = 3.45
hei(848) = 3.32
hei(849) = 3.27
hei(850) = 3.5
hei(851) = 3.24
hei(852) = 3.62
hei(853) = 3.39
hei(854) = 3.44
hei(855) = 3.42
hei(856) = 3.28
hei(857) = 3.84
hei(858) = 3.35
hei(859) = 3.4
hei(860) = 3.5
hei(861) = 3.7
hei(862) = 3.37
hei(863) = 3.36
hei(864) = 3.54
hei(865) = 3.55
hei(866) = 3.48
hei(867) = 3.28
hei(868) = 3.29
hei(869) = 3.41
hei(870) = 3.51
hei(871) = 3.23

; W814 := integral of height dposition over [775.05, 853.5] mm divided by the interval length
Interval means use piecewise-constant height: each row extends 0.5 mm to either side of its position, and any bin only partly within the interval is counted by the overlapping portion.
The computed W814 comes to 3.02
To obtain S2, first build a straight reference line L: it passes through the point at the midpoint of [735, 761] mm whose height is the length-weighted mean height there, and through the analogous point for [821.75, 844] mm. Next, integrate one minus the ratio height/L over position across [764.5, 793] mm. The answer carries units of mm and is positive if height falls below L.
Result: 9.24 mm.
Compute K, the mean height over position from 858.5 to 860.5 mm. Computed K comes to 3.45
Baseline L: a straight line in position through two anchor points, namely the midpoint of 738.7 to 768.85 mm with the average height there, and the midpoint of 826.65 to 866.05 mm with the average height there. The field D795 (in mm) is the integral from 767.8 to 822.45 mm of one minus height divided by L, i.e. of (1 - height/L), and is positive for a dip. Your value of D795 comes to 8.3 mm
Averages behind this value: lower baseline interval 2.81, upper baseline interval 3.45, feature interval 2.64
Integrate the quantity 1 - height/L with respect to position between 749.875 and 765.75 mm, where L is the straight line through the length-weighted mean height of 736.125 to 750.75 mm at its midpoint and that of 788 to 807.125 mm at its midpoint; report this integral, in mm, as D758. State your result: 2.64 mm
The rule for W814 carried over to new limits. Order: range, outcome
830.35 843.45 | 3.45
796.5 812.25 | 2.96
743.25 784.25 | 2.46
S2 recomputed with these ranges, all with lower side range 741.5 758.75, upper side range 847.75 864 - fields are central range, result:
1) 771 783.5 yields 4.38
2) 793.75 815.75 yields 2.16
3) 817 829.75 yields 0.05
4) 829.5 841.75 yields -0.27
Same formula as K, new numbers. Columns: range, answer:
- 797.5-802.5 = 2.9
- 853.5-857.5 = 3.49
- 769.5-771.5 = 1.89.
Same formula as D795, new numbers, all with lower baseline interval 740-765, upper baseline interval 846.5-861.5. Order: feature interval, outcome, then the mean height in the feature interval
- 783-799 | 2.8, 2.58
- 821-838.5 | -0.5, 3.41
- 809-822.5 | 0.4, 3.16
